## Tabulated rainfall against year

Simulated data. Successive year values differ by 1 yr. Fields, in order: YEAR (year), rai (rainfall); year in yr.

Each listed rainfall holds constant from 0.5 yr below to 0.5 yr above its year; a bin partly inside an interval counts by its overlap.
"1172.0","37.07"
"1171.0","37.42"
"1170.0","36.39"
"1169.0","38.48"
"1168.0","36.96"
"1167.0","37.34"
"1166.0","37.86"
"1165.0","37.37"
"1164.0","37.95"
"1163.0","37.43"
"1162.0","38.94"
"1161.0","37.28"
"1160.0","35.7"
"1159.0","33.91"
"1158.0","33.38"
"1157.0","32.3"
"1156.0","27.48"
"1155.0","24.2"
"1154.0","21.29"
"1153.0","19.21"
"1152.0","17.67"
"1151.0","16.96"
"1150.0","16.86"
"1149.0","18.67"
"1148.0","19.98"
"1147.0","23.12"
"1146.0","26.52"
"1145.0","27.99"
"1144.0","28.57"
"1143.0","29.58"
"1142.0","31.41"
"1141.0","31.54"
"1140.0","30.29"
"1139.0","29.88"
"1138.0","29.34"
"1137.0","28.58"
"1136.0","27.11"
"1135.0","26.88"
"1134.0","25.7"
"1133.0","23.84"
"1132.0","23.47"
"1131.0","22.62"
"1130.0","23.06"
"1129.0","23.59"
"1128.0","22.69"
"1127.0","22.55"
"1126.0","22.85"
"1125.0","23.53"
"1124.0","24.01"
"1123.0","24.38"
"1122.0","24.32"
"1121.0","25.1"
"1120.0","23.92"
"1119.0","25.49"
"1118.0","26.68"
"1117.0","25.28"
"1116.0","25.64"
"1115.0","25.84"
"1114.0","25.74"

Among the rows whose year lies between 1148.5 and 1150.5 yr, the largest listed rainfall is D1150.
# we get 18.67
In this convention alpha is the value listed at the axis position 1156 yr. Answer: 27.48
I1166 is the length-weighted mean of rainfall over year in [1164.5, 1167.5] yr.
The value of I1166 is 37.5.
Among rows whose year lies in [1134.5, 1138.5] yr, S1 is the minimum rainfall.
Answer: 26.88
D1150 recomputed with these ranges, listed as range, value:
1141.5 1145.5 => 31.41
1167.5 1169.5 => 38.48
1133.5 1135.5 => 26.88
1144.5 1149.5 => 27.99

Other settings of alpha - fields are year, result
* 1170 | 36.39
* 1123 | 24.38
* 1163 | 37.43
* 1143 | 29.58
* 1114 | 25.74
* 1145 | 27.99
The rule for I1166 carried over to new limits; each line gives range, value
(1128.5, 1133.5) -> 23.3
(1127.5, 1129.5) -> 23.1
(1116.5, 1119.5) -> 25.8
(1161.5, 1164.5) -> 38.1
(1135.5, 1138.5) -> 28.3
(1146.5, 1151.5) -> 19.1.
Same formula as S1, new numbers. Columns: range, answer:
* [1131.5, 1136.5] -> 23.47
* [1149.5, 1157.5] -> 16.86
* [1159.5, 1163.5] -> 35.7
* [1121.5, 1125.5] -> 23.53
